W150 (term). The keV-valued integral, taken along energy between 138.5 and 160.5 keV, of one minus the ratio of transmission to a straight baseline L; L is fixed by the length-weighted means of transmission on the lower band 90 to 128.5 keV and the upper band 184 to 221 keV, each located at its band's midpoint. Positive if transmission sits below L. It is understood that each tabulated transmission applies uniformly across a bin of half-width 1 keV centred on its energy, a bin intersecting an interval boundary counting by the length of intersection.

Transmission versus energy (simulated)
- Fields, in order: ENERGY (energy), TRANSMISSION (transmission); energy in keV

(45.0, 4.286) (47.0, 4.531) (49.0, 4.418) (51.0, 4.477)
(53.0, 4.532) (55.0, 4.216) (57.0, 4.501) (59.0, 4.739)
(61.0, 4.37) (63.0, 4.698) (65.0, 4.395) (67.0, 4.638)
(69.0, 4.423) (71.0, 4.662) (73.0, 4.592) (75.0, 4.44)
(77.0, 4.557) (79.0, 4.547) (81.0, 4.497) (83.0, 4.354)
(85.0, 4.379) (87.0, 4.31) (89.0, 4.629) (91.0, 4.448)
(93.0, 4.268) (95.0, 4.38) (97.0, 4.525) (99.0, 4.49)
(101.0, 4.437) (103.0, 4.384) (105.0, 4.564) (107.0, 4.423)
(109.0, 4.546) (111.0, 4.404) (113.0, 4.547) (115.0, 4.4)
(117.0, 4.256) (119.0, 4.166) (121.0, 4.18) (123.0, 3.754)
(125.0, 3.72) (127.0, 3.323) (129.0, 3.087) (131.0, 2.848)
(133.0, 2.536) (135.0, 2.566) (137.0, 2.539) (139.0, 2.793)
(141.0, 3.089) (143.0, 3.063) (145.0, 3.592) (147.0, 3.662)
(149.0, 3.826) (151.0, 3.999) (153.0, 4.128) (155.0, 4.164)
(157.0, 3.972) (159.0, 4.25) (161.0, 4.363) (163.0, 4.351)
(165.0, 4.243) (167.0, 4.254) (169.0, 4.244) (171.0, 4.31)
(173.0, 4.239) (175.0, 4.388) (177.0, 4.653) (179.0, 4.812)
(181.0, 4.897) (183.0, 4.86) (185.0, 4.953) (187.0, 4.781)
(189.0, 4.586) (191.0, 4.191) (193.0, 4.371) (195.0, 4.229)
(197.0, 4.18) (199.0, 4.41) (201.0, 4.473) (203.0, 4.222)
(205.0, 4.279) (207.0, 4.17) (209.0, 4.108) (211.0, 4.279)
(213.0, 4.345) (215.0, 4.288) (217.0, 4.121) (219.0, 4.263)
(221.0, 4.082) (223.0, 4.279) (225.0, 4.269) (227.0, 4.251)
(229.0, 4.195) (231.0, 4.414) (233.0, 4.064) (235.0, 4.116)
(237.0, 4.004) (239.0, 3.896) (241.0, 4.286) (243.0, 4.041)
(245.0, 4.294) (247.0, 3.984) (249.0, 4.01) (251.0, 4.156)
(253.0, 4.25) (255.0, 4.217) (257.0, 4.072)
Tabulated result 2.9 keV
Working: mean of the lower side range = 4.26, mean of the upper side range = 4.34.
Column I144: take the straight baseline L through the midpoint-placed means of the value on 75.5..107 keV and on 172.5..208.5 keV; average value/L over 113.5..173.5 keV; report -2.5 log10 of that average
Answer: 0.19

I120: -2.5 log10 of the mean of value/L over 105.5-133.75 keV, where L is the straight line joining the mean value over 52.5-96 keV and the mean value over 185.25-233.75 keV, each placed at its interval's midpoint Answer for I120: 0.14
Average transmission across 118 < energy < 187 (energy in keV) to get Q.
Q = 3.89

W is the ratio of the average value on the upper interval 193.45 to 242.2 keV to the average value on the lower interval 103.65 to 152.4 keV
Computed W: 1.15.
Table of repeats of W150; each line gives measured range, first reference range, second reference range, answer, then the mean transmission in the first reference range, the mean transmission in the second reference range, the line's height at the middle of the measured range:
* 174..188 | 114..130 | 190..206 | -1.9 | 3.86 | 4.29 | 4.2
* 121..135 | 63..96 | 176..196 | 4.0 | 4.48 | 4.63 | 4.55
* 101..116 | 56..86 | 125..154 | -2.6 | 4.52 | 3.24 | 3.82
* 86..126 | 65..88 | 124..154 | -4.5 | 4.49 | 3.25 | 3.9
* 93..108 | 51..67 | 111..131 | -1.3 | 4.5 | 3.91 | 4.1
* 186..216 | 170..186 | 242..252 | 0.9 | 4.64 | 4.1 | 4.46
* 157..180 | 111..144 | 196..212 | -2.7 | 3.46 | 4.27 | 3.89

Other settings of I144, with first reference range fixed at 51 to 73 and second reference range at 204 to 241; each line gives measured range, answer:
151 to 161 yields 0.048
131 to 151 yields 0.366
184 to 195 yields -0.070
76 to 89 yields 0.005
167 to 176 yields 0.001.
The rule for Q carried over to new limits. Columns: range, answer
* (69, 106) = 4.47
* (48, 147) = 4.11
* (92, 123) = 4.38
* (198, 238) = 4.23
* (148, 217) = 4.34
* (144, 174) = 4.11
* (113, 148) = 3.42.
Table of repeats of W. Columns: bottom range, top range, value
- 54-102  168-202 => 1.01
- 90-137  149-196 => 1.10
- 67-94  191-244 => 0.94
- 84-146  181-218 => 1.13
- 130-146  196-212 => 1.48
